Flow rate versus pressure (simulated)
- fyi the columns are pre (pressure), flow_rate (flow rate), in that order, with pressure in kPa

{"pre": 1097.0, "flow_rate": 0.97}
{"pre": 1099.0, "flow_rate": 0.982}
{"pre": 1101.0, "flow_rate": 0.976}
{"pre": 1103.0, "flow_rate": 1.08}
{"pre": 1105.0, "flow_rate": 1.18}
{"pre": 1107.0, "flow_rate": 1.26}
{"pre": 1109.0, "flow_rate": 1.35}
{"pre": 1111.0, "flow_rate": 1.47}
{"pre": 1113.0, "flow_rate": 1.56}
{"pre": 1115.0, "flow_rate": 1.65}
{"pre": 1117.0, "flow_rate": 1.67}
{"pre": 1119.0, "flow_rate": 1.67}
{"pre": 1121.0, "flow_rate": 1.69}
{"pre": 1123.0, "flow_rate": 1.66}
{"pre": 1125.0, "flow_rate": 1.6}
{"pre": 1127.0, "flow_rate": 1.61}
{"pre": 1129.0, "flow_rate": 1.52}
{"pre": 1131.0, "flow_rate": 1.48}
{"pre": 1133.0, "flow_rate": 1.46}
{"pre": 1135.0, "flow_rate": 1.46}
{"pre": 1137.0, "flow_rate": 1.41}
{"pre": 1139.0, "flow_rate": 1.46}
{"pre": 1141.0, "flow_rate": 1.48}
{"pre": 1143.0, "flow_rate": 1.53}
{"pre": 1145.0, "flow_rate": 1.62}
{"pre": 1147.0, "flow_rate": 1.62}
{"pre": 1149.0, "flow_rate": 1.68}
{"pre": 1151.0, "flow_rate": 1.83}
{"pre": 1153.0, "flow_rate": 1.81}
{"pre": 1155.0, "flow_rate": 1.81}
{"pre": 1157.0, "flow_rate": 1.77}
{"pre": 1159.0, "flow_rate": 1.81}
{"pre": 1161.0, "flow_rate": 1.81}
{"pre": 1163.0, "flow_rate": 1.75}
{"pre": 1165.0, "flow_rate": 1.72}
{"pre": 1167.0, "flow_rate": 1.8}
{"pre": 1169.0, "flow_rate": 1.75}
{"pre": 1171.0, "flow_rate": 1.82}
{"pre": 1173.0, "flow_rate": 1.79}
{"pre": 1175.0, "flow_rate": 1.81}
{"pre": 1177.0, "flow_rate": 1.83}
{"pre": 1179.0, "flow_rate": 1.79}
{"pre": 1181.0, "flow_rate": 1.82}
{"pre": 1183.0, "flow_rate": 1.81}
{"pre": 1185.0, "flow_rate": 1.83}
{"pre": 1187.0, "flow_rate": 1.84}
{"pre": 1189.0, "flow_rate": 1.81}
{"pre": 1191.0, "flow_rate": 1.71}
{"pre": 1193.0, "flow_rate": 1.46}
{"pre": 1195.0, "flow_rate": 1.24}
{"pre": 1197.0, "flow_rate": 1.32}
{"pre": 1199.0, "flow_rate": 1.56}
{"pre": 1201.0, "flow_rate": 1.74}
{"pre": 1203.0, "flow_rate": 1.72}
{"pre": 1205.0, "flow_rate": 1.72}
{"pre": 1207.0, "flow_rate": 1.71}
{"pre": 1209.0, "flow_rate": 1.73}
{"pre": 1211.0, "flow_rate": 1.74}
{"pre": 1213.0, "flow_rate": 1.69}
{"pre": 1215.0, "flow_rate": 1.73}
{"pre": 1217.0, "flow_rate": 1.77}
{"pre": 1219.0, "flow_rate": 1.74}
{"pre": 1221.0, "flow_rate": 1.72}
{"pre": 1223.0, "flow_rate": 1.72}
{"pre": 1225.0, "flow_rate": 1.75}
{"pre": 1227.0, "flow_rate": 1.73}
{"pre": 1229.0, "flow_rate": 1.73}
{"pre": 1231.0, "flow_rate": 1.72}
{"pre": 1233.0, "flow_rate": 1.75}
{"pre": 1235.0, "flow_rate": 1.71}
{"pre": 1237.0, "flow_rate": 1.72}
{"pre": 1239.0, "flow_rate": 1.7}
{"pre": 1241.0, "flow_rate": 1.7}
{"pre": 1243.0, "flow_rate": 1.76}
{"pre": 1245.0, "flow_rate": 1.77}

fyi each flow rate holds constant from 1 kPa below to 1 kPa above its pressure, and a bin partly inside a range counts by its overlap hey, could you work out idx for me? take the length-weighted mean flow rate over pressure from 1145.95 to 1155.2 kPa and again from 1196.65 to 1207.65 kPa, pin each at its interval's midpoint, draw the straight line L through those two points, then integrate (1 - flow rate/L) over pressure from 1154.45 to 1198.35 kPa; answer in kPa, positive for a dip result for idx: -0.90 kPa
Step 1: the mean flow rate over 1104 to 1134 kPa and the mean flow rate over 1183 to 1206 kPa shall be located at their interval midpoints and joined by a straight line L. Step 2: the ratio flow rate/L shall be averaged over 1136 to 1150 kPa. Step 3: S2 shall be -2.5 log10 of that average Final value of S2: 0.01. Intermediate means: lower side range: 1.52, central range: 1.54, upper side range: 1.64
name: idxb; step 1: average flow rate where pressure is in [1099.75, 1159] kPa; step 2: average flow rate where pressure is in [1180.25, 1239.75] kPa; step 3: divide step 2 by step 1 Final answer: 1.11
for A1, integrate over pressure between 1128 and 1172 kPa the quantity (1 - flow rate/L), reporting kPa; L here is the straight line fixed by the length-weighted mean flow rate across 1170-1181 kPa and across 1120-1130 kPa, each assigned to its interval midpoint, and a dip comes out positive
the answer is 1.5 kPa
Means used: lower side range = 1.62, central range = 1.65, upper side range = 1.81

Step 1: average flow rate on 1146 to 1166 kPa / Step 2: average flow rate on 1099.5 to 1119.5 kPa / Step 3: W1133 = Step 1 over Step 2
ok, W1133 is 1.29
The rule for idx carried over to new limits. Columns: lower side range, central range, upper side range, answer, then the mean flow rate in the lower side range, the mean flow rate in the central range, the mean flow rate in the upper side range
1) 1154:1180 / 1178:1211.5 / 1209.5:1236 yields 1.6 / 1.79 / 1.68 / 1.73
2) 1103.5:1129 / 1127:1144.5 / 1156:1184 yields 1.4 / 1.52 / 1.49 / 1.79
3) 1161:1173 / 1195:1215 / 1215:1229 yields 1.2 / 1.77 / 1.64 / 1.74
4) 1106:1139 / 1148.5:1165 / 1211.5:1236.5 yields -1.9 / 1.53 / 1.78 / 1.73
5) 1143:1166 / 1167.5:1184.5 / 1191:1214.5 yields -1.2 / 1.74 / 1.8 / 1.61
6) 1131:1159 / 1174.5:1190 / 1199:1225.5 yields -1.3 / 1.61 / 1.82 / 1.72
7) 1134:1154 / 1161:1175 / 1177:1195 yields -0.9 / 1.59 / 1.78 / 1.73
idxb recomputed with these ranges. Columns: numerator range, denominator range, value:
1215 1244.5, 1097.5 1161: 1.14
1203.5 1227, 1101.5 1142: 1.17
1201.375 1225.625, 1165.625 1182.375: 0.96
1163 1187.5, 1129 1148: 1.20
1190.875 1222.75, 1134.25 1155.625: 1.02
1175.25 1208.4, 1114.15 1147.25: 1.08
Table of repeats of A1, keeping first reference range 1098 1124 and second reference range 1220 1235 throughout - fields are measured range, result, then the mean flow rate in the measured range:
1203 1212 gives -0.28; 1.72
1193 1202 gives 0.99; 1.46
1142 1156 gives -1.78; 1.7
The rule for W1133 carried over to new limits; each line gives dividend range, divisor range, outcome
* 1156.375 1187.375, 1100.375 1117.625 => 1.32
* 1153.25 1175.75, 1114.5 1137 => 1.13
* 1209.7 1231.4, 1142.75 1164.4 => 1.00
